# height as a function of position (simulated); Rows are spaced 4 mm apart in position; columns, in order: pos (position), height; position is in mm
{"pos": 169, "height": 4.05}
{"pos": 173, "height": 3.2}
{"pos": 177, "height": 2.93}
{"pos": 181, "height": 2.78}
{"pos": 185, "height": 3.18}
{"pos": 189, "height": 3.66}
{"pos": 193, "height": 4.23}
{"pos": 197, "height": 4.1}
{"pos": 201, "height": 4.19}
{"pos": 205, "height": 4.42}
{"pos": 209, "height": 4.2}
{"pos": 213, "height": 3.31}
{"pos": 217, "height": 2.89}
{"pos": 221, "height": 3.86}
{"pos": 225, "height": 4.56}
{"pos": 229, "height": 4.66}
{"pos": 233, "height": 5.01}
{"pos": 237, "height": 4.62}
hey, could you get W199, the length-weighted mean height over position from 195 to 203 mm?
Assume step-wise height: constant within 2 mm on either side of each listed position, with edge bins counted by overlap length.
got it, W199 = 4.14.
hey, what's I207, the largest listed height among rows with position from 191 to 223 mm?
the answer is 4.42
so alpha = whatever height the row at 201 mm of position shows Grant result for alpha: 4.19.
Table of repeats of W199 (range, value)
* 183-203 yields 3.87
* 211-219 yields 3.1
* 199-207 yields 4.3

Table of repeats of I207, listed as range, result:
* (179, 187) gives 3.18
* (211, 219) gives 3.31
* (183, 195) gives 4.23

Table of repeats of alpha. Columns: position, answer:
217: 2.89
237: 4.62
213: 3.31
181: 2.78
